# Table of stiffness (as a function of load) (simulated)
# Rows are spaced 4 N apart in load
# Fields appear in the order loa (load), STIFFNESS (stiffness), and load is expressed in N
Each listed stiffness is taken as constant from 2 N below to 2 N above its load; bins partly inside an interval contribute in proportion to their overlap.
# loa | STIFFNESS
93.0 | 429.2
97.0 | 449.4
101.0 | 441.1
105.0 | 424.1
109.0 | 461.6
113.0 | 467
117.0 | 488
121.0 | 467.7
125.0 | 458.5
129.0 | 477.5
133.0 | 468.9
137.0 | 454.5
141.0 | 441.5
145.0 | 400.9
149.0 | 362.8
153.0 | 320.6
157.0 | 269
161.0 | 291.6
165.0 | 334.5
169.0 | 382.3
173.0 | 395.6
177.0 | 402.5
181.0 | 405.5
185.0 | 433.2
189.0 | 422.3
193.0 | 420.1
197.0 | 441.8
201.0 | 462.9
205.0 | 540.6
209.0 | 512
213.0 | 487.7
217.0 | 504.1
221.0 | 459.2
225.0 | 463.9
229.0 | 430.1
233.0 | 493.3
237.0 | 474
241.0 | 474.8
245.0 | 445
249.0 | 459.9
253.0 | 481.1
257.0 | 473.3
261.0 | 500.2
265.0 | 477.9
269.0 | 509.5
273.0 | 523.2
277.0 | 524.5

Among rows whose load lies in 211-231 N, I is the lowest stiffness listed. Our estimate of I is 430.1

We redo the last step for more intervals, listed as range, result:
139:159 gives 269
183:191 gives 422.3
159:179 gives 291.6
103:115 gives 424.1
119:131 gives 458.5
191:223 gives 420.1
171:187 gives 395.6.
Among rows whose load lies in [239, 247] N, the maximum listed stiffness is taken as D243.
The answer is 474.8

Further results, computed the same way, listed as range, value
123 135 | 477.5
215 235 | 504.1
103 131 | 488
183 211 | 540.6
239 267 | 500.2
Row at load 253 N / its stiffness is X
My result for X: 481.1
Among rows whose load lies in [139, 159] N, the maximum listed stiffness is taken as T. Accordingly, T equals 441.5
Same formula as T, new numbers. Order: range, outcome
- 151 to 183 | 405.5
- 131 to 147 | 468.9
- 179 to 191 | 433.2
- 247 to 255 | 481.1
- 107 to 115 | 467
